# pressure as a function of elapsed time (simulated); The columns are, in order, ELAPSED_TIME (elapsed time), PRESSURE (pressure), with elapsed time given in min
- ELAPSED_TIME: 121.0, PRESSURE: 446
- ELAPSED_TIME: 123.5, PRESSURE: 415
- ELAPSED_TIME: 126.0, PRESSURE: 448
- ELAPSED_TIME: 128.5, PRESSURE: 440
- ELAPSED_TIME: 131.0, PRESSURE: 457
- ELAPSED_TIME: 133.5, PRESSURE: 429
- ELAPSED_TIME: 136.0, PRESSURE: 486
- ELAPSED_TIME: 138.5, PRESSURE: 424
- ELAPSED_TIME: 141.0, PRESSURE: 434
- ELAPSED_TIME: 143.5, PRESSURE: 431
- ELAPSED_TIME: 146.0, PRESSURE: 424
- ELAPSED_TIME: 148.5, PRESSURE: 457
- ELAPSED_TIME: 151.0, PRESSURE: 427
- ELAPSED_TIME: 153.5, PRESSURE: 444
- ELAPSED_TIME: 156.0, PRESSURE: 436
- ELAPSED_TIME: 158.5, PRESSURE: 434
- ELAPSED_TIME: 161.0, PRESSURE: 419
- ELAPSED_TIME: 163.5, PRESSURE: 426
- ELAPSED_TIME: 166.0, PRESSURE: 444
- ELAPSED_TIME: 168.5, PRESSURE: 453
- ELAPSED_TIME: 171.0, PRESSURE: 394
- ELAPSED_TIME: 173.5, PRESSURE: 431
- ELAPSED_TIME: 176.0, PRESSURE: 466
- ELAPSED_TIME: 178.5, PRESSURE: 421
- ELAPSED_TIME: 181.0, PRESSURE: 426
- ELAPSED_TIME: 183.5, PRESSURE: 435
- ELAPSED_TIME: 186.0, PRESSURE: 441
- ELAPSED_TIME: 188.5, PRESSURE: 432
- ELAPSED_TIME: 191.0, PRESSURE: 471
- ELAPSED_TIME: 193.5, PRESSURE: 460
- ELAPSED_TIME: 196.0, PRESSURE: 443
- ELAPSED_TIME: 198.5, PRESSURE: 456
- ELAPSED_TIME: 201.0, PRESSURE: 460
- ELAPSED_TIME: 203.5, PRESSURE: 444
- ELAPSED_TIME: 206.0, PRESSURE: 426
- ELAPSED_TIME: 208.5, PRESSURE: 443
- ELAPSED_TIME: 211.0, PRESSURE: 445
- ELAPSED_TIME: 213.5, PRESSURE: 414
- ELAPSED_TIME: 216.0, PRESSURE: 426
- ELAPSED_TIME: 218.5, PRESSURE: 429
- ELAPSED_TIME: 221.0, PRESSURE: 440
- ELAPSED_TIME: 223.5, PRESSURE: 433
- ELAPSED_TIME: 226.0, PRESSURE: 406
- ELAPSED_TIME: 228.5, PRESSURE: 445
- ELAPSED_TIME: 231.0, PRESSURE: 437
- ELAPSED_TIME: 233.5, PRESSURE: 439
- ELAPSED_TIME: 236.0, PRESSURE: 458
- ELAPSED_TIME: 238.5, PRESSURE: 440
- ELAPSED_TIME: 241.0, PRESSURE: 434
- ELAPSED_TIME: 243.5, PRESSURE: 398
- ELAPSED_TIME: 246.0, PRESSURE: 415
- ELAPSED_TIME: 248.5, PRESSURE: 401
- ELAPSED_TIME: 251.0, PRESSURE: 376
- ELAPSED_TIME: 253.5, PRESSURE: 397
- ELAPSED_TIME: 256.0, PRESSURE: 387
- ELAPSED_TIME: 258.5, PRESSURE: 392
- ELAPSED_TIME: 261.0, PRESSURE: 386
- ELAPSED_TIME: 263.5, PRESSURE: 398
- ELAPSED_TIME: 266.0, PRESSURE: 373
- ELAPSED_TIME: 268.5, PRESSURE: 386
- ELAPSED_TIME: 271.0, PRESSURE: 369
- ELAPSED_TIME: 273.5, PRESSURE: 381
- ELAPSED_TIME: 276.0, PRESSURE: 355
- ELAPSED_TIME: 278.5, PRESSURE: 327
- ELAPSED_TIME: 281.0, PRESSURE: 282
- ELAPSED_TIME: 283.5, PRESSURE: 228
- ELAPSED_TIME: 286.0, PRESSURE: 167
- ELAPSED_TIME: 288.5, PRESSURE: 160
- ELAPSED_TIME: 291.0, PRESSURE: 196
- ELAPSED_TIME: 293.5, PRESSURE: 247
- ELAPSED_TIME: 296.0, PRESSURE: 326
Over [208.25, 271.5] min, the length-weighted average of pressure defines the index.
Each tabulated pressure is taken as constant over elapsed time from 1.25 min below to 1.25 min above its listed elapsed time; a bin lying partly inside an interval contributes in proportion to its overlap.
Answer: 414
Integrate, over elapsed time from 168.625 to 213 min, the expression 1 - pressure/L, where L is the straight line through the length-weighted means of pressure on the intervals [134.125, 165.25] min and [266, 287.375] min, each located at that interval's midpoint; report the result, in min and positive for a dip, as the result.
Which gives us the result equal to -4.9 min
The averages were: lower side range 437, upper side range 315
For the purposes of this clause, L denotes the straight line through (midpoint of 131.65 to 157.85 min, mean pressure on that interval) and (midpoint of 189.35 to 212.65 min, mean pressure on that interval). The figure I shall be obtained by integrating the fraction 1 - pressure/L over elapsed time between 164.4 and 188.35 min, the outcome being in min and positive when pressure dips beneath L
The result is 0.6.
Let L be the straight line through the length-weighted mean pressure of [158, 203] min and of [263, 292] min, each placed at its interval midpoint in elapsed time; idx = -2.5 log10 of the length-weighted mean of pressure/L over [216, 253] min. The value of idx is -0.173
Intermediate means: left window 440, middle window 425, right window 300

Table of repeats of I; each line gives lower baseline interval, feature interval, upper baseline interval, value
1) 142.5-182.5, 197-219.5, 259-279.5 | -1.69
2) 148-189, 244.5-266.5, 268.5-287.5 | -4.04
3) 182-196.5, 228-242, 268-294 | -3.04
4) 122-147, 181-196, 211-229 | -0.47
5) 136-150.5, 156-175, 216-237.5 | 0.33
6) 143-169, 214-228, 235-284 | -0.90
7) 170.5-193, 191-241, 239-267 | -2.59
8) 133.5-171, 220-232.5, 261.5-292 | -2.58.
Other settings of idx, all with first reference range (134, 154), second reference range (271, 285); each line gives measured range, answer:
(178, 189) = -0.07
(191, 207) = -0.16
